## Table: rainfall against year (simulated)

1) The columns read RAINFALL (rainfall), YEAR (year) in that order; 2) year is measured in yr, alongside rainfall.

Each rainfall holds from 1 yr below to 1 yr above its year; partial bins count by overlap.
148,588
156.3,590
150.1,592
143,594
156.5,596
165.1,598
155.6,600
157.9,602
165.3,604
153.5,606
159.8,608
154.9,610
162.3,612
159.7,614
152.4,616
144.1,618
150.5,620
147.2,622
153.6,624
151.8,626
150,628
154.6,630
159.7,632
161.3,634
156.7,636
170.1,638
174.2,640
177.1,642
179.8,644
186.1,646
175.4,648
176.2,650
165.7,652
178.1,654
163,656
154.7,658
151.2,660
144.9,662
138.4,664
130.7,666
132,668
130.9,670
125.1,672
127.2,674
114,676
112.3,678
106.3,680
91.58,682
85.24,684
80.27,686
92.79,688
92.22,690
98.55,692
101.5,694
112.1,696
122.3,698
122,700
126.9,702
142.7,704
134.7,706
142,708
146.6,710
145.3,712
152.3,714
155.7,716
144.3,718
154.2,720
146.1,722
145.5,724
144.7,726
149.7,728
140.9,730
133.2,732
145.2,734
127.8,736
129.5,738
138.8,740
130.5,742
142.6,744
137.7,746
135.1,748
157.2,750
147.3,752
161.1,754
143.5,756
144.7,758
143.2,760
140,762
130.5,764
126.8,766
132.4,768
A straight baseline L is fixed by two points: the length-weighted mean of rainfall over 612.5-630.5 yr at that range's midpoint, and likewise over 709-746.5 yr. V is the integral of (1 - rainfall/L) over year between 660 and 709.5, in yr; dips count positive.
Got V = 9.6 yr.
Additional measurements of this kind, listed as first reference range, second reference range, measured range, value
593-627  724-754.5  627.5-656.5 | -3.35 yr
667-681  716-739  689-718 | 1.00 yr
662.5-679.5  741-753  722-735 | -0.52 yr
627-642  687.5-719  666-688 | 4.76 yr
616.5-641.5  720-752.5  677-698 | 7.03 yr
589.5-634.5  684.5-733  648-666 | -1.88 yr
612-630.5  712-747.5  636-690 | 3.01 yr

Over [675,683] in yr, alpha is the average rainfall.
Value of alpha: 106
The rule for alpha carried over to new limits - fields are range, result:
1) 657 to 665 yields 147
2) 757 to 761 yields 144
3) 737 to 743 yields 133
